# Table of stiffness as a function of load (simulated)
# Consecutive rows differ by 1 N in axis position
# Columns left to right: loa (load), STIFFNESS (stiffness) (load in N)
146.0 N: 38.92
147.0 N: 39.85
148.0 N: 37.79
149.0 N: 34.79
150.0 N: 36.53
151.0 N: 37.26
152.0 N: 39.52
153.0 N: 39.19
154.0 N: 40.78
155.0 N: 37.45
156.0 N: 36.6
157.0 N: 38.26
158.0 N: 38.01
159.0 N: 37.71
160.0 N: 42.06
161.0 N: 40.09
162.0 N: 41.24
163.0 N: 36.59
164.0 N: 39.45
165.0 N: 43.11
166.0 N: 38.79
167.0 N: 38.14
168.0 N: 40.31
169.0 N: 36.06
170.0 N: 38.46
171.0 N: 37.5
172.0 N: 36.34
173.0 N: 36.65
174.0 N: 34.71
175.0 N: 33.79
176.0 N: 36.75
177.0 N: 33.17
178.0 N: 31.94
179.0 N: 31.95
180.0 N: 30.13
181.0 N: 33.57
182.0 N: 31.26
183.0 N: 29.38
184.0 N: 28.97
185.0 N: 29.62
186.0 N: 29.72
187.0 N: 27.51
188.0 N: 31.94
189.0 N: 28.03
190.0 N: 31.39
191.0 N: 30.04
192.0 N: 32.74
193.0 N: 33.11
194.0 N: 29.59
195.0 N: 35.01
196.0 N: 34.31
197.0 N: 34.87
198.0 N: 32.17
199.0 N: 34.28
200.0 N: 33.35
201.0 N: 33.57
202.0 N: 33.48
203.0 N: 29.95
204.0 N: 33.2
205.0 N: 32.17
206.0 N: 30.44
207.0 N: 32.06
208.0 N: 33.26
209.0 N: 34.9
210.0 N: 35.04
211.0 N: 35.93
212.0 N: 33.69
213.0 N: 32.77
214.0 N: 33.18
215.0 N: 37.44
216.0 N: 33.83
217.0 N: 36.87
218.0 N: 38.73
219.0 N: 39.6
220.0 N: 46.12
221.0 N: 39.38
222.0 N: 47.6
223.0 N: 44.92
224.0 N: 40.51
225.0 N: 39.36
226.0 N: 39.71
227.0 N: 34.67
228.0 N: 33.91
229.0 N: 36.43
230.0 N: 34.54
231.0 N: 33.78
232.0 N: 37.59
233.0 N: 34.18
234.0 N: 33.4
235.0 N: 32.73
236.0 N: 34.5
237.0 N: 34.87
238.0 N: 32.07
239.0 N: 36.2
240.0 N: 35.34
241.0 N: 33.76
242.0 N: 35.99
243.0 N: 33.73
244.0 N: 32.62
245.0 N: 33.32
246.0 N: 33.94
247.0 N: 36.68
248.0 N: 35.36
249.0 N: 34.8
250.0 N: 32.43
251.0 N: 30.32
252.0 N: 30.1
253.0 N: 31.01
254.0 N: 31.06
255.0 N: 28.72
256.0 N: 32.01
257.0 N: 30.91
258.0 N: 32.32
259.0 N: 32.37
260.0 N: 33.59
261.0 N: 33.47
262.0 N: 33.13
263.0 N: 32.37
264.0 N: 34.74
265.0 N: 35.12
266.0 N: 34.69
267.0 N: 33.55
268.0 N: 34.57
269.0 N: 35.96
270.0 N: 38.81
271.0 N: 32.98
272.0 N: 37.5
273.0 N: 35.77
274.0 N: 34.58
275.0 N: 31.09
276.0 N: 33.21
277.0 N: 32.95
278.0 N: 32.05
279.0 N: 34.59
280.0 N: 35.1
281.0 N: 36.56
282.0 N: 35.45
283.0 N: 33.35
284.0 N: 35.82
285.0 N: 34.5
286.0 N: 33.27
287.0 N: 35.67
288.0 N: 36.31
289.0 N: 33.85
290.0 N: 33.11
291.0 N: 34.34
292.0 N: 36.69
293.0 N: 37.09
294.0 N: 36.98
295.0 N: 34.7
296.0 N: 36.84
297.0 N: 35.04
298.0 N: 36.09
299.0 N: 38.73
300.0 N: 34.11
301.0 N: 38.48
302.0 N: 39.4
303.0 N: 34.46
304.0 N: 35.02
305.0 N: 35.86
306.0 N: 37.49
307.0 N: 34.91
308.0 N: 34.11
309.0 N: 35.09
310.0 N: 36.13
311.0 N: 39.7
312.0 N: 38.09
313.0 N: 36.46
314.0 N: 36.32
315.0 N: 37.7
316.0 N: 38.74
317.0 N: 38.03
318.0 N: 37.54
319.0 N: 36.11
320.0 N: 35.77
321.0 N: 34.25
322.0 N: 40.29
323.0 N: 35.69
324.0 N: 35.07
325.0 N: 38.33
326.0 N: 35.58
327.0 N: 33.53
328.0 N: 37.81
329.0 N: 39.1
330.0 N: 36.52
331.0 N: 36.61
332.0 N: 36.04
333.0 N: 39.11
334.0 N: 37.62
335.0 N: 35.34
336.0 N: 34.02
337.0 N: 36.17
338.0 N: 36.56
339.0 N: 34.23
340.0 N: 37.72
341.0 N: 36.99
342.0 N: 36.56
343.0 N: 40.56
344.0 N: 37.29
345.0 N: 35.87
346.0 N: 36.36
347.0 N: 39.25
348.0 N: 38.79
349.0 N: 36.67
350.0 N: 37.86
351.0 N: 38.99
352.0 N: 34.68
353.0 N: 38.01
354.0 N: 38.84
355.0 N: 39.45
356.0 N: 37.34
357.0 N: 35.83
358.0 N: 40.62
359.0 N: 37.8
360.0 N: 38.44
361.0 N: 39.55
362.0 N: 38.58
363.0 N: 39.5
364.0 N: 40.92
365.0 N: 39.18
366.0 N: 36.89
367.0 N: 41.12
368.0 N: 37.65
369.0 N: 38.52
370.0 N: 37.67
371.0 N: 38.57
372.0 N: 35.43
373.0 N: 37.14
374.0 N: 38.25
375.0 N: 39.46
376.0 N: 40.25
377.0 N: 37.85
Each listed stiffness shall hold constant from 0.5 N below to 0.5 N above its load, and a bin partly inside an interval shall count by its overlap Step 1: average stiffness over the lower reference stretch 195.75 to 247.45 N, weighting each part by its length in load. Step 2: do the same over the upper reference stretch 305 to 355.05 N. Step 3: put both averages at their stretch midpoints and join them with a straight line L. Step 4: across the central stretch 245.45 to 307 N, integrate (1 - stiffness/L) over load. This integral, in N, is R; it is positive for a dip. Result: 2.9 N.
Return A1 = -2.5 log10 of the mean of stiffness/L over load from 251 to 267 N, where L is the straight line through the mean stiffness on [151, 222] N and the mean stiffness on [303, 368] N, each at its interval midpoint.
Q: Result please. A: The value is 0.12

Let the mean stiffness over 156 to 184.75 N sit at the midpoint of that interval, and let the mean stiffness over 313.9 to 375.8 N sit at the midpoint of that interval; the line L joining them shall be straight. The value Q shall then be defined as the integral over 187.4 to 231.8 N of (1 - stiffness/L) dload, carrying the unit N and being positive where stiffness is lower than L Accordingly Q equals 1.75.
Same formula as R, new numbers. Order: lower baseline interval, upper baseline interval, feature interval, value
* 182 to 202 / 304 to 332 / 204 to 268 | -2.9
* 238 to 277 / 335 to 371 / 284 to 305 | -0.3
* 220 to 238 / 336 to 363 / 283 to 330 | 1.6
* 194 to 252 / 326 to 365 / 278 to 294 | 0.6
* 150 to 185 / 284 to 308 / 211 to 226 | -1.1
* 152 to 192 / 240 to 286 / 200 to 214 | 0.6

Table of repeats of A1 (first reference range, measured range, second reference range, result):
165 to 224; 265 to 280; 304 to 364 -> 0.046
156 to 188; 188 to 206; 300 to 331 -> 0.106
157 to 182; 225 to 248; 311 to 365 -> 0.067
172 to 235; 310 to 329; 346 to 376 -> 0.008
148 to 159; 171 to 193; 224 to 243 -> 0.154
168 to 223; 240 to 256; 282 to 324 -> 0.067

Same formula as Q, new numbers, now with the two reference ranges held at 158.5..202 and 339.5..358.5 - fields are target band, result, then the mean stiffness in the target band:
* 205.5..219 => 0.1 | 34.7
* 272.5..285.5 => 0.8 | 34.2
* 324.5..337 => 0.3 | 36.6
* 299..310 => 0.3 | 36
